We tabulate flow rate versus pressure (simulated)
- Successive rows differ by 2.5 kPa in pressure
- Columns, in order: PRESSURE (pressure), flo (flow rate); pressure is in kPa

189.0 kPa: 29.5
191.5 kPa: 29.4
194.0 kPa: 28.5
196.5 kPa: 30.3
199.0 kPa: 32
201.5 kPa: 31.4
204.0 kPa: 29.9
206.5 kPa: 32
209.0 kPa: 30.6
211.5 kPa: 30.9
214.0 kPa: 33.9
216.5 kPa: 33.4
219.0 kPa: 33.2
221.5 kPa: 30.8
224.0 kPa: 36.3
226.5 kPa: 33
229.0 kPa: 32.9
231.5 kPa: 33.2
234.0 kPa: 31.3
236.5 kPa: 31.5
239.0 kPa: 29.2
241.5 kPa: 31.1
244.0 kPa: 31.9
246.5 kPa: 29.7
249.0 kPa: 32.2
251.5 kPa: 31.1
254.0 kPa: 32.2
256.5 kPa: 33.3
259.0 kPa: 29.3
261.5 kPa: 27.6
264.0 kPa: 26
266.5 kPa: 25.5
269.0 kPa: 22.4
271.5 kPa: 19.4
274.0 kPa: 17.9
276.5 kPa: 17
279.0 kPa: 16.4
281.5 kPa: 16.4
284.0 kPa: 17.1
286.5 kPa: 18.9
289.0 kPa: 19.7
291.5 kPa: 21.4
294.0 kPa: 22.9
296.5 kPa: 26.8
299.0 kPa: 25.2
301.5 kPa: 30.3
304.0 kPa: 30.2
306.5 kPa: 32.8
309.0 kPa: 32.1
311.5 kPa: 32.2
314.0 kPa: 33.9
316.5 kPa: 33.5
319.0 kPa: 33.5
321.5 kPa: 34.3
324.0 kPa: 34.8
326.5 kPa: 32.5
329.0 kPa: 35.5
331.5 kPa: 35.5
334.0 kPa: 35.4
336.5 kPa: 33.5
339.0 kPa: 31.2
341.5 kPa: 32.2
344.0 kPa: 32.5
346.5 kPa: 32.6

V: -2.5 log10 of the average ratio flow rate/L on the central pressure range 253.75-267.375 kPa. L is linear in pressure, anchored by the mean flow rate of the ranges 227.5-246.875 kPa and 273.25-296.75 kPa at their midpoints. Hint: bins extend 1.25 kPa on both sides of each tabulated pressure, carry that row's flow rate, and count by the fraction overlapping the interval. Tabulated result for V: -0.13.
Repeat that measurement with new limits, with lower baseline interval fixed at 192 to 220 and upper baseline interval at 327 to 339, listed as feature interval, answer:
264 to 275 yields 0.44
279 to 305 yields 0.43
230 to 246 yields 0.03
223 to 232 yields -0.06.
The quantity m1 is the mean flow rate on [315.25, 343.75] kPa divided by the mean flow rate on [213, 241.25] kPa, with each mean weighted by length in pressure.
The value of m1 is 1.04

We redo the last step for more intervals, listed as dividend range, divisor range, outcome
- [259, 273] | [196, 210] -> 0.79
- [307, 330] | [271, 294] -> 1.82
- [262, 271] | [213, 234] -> 0.74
